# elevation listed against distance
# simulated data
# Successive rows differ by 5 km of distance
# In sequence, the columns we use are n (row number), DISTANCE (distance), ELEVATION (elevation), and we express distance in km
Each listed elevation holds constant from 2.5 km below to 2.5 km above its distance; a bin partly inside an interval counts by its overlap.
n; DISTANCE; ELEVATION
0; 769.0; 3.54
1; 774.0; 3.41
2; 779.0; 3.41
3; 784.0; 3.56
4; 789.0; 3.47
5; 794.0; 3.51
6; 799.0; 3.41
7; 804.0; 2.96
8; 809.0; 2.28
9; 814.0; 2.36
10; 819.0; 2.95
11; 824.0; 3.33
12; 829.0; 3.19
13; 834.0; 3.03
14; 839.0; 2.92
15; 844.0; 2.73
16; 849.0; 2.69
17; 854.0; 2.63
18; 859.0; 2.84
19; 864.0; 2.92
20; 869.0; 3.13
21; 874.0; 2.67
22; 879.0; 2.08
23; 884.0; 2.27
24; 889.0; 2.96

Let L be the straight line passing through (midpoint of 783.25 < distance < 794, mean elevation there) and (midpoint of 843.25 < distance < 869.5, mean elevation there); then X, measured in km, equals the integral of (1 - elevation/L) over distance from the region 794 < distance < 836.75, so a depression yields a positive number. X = 3.4 km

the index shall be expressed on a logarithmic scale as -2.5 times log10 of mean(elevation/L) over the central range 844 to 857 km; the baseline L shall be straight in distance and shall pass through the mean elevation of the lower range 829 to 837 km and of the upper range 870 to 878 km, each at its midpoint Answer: 0.082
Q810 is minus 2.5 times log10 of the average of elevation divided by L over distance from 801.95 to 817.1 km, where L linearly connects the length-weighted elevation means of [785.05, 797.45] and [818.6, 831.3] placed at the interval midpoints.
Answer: 0.30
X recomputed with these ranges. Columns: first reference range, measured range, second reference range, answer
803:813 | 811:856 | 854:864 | -3.4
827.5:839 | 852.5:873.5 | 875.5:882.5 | -3.3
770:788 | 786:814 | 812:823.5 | 0.4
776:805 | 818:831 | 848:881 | -0.4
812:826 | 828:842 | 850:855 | -1.3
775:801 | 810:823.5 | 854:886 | 2.0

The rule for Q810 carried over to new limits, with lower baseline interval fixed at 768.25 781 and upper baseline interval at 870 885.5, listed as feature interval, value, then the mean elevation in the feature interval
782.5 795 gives -0.07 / 3.51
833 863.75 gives -0.04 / 2.8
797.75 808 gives 0.05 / 3.03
